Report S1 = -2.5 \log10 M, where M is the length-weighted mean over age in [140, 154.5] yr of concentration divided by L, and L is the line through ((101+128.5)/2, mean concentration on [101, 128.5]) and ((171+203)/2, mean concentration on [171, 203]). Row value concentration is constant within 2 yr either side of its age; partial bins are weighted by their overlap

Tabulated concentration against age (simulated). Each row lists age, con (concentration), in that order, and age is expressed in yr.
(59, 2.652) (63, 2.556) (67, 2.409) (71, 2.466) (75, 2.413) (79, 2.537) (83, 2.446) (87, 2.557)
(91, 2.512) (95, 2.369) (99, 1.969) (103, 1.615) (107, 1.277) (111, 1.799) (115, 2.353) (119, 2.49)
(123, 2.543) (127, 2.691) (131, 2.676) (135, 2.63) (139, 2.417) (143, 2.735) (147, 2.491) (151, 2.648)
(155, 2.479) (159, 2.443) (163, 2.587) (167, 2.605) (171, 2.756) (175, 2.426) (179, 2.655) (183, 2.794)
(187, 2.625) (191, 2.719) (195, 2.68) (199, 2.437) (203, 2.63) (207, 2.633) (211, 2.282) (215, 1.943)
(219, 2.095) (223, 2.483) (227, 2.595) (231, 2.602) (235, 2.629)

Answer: -0.11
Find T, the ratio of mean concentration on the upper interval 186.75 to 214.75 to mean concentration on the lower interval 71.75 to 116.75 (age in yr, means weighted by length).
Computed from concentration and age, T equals 1.2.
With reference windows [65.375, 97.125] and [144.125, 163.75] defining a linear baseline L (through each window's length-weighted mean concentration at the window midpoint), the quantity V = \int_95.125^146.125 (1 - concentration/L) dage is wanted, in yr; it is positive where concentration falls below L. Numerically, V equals 4.7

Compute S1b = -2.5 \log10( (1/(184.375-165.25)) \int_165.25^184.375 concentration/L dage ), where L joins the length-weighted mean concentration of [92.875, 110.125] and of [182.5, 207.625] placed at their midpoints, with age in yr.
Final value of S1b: -0.08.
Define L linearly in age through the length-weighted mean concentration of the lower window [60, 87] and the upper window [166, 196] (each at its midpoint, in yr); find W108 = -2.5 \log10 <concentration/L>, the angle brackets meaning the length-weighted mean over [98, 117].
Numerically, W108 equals 0.378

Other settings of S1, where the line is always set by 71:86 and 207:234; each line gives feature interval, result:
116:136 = -0.07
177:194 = -0.13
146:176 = -0.07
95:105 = 0.27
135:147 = -0.06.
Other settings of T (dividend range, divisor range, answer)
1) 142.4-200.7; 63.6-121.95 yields 1.16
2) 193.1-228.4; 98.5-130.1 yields 1.14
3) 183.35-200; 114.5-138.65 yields 1.03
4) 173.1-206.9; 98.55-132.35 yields 1.22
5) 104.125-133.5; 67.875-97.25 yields 0.91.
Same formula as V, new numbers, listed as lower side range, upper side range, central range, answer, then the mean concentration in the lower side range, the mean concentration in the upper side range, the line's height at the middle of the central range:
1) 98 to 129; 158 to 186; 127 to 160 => -3.06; 2.1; 2.62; 2.36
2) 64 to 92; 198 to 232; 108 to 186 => -2.62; 2.48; 2.4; 2.44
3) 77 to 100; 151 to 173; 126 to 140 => -0.53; 2.42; 2.58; 2.52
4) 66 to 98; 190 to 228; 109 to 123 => 1.06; 2.45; 2.44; 2.45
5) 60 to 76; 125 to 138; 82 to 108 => 4.28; 2.48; 2.65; 2.55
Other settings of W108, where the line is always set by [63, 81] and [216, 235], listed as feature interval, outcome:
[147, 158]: -0.038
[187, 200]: -0.079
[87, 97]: 0.000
